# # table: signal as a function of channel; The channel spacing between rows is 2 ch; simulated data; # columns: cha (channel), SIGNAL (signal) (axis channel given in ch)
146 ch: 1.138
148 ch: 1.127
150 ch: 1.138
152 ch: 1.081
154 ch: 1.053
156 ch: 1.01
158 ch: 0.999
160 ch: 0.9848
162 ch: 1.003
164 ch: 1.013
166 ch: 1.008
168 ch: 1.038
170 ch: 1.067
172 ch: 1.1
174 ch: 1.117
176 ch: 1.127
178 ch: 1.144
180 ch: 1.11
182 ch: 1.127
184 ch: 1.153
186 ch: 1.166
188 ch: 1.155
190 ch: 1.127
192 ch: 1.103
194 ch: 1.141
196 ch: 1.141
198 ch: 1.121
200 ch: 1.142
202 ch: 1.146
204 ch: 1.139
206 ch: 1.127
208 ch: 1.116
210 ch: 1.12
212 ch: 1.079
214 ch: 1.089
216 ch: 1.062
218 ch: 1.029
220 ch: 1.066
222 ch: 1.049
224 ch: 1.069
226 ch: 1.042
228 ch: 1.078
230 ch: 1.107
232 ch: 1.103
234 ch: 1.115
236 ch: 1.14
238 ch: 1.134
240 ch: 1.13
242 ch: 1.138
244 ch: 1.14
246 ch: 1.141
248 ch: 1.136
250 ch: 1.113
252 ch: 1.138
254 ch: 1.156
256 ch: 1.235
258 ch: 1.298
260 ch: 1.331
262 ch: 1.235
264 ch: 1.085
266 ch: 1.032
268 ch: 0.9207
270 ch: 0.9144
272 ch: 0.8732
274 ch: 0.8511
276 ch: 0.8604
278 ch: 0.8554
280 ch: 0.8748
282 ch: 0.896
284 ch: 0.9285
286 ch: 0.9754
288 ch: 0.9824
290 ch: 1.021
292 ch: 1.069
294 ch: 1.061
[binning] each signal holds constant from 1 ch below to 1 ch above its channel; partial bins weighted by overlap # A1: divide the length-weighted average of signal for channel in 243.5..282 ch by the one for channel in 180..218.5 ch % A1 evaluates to 0.9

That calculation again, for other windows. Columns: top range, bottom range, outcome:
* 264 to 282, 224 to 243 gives 0.82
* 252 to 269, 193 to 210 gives 1.02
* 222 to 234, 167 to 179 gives 0.98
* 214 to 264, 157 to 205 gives 1.03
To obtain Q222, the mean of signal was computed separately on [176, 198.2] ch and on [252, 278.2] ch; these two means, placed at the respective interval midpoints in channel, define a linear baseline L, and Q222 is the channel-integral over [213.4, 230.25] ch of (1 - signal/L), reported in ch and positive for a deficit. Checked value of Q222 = 0.6 ch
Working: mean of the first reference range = 1.14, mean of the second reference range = 1.06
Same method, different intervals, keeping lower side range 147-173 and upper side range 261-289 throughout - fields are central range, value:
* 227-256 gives -4.53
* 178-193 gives -1.60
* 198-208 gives -1.22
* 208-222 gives -1.05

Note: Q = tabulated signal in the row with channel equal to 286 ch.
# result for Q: 0.9754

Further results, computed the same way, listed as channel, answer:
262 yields 1.235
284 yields 0.9285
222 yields 1.049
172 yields 1.1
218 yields 1.029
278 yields 0.8554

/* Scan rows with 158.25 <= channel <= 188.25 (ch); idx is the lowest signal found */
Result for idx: 0.9848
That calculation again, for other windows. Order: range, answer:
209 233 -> 1.029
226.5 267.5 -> 1.032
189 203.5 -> 1.103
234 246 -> 1.115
